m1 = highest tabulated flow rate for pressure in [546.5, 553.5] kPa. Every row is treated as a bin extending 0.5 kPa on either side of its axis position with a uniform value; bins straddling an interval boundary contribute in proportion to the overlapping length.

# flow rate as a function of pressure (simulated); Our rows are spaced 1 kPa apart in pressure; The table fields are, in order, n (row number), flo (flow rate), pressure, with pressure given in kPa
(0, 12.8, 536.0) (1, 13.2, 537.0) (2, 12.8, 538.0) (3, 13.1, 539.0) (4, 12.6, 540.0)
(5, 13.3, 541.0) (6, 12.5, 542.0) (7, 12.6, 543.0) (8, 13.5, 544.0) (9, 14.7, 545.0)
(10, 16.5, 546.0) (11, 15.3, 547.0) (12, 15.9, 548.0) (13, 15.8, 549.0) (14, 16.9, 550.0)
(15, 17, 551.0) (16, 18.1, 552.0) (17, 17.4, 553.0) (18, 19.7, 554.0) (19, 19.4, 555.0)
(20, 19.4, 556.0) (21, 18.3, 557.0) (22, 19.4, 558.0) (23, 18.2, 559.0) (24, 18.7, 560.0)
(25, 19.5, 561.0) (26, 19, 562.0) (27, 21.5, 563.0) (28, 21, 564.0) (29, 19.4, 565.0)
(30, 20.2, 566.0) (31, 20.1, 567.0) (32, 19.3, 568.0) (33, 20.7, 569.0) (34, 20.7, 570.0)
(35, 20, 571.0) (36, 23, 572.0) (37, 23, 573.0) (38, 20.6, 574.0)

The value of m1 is 18.1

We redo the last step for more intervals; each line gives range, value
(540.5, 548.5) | 16.5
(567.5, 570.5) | 20.7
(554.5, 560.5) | 19.4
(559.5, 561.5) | 19.5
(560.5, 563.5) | 21.5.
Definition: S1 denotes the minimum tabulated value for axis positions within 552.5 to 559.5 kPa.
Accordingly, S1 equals 17.4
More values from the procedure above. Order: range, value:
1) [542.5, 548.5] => 12.6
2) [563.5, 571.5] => 19.3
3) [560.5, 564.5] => 19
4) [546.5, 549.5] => 15.3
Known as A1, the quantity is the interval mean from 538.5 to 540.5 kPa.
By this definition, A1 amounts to 12.8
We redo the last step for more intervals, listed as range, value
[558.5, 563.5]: 19.4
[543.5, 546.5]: 14.9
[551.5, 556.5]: 18.8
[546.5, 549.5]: 15.7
